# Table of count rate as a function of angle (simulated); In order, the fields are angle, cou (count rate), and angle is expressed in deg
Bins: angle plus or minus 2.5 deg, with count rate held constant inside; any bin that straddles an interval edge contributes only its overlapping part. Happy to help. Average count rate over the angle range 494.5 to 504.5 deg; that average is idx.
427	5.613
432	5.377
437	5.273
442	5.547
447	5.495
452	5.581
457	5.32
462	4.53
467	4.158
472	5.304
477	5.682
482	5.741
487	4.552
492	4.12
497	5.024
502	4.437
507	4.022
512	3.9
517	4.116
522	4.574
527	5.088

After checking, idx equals 4.73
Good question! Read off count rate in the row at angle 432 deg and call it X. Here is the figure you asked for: 5.377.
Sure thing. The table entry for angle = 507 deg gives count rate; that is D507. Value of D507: 4.022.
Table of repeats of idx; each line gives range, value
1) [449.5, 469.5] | 4.9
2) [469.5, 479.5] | 5.49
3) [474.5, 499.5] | 5.02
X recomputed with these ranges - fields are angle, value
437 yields 5.273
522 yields 4.574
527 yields 5.088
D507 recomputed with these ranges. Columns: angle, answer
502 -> 4.437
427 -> 5.613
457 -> 5.32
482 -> 5.741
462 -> 4.53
